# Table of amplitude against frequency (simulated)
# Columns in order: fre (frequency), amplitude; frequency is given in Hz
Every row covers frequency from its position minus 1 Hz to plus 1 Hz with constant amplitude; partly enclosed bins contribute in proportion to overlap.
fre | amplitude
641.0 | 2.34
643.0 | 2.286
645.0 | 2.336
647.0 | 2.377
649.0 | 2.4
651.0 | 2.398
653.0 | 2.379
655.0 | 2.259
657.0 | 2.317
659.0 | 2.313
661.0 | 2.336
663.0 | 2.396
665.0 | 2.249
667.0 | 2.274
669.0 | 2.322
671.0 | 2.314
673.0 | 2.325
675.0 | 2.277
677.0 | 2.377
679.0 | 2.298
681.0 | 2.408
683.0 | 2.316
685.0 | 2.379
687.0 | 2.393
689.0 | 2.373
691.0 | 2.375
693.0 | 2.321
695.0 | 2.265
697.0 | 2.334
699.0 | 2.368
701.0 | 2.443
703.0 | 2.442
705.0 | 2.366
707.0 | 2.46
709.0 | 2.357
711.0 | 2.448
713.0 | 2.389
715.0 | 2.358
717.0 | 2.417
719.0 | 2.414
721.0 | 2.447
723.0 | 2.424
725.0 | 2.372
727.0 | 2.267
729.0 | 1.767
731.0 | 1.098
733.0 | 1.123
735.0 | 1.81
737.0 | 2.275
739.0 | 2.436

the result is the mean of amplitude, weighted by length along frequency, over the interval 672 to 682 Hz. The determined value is 2.34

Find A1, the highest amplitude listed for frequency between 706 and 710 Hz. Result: 2.46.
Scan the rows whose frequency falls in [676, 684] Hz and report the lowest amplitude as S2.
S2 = 2.298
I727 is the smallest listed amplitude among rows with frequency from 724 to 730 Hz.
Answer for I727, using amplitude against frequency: 1.767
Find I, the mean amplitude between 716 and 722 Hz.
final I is 2.43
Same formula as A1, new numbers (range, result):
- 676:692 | 2.408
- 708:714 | 2.448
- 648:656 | 2.4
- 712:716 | 2.389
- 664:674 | 2.325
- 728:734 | 1.767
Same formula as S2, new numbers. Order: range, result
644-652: 2.336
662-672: 2.249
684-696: 2.265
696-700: 2.334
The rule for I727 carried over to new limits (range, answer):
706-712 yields 2.357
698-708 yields 2.366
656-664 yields 2.313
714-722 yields 2.358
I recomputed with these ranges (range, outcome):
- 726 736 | 1.61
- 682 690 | 2.37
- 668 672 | 2.32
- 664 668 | 2.26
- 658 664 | 2.35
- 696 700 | 2.35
